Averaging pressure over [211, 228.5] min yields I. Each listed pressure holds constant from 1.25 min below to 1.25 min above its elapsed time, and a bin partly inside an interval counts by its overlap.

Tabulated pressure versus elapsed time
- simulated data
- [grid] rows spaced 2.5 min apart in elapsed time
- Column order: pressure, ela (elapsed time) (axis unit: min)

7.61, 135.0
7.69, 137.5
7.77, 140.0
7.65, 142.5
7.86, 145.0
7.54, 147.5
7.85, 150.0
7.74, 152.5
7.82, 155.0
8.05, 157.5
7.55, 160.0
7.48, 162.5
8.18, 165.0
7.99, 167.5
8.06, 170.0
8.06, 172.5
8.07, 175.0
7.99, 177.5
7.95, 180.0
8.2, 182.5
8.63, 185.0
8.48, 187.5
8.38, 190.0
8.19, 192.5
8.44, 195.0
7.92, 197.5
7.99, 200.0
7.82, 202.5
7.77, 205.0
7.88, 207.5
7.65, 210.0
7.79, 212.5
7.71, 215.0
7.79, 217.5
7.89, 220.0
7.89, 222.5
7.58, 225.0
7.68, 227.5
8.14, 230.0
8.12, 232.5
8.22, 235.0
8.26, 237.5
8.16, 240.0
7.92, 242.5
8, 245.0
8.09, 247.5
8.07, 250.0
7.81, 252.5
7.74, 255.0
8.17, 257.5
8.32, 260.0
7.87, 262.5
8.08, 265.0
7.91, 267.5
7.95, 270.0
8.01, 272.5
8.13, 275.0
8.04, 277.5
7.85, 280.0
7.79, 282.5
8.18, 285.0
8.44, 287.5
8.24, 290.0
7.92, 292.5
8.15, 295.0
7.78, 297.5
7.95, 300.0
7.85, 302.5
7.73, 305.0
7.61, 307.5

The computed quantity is 7.76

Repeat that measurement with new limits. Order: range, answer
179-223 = 8.02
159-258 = 7.99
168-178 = 8.04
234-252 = 8.09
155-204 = 8.07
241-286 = 8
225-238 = 8.03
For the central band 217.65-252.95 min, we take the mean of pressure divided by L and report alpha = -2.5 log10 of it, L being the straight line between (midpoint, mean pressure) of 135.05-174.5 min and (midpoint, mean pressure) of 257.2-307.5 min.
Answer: -0.01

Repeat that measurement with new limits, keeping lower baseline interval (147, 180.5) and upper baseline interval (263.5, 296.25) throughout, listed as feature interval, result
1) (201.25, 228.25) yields 0.03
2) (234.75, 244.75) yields -0.02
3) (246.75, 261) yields 0.00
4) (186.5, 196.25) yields -0.06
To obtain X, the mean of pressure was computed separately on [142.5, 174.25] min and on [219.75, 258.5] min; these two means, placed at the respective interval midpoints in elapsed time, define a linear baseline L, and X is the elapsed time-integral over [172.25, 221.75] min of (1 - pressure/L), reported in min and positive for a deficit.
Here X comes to -0.7 min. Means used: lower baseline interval 7.84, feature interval 8.03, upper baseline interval 7.98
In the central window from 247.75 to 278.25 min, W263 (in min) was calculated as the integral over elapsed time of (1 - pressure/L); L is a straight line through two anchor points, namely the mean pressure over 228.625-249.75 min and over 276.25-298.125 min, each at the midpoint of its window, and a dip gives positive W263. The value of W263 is 0.3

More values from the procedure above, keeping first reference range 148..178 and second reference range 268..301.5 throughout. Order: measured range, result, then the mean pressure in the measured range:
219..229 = 0.2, 7.77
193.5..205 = -0.1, 8.02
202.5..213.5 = 0.2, 7.78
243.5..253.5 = 0.0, 8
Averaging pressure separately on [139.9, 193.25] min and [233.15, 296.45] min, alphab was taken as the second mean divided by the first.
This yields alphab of 1.01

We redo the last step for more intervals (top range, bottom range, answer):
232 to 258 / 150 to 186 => 1.01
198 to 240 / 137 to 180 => 1.01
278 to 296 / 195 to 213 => 1.03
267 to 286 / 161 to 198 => 0.98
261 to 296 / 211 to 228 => 1.04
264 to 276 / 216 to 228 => 1.03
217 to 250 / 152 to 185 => 1.00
